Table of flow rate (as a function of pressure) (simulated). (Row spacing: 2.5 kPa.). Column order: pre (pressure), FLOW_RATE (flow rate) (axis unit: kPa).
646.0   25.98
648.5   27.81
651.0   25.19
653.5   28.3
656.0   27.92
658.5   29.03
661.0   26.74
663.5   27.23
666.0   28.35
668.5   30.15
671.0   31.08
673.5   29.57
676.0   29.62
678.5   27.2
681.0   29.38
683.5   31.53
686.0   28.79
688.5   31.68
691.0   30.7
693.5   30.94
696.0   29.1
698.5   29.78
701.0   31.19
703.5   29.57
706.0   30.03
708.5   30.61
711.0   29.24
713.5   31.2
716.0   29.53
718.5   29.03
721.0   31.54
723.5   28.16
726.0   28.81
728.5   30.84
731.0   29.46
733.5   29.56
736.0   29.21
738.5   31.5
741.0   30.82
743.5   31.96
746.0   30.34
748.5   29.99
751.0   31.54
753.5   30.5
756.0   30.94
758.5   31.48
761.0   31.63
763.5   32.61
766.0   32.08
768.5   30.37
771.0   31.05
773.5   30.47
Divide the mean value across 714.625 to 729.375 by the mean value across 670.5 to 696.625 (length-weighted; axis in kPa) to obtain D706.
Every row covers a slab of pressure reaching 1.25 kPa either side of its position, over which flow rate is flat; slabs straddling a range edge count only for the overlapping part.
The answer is 0.99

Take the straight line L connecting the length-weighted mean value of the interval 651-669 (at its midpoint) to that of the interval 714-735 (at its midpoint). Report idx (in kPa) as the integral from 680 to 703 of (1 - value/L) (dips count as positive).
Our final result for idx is -1.2 kPa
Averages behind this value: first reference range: 28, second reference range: 29.7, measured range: 30.3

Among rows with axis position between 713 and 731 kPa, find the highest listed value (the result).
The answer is 31.54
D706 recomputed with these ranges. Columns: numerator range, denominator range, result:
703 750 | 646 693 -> 1.04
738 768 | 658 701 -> 1.06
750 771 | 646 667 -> 1.14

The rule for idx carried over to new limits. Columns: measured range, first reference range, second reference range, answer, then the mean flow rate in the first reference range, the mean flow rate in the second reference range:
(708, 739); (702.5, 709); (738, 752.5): 0.6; 30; 31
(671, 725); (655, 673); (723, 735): -1.6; 28.7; 29.4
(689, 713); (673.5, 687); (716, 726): -0.7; 29.3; 29.5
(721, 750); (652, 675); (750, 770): 0.5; 28.7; 31.4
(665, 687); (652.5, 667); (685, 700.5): -0.4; 27.9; 30.2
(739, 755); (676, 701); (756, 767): 0.3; 30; 31.8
